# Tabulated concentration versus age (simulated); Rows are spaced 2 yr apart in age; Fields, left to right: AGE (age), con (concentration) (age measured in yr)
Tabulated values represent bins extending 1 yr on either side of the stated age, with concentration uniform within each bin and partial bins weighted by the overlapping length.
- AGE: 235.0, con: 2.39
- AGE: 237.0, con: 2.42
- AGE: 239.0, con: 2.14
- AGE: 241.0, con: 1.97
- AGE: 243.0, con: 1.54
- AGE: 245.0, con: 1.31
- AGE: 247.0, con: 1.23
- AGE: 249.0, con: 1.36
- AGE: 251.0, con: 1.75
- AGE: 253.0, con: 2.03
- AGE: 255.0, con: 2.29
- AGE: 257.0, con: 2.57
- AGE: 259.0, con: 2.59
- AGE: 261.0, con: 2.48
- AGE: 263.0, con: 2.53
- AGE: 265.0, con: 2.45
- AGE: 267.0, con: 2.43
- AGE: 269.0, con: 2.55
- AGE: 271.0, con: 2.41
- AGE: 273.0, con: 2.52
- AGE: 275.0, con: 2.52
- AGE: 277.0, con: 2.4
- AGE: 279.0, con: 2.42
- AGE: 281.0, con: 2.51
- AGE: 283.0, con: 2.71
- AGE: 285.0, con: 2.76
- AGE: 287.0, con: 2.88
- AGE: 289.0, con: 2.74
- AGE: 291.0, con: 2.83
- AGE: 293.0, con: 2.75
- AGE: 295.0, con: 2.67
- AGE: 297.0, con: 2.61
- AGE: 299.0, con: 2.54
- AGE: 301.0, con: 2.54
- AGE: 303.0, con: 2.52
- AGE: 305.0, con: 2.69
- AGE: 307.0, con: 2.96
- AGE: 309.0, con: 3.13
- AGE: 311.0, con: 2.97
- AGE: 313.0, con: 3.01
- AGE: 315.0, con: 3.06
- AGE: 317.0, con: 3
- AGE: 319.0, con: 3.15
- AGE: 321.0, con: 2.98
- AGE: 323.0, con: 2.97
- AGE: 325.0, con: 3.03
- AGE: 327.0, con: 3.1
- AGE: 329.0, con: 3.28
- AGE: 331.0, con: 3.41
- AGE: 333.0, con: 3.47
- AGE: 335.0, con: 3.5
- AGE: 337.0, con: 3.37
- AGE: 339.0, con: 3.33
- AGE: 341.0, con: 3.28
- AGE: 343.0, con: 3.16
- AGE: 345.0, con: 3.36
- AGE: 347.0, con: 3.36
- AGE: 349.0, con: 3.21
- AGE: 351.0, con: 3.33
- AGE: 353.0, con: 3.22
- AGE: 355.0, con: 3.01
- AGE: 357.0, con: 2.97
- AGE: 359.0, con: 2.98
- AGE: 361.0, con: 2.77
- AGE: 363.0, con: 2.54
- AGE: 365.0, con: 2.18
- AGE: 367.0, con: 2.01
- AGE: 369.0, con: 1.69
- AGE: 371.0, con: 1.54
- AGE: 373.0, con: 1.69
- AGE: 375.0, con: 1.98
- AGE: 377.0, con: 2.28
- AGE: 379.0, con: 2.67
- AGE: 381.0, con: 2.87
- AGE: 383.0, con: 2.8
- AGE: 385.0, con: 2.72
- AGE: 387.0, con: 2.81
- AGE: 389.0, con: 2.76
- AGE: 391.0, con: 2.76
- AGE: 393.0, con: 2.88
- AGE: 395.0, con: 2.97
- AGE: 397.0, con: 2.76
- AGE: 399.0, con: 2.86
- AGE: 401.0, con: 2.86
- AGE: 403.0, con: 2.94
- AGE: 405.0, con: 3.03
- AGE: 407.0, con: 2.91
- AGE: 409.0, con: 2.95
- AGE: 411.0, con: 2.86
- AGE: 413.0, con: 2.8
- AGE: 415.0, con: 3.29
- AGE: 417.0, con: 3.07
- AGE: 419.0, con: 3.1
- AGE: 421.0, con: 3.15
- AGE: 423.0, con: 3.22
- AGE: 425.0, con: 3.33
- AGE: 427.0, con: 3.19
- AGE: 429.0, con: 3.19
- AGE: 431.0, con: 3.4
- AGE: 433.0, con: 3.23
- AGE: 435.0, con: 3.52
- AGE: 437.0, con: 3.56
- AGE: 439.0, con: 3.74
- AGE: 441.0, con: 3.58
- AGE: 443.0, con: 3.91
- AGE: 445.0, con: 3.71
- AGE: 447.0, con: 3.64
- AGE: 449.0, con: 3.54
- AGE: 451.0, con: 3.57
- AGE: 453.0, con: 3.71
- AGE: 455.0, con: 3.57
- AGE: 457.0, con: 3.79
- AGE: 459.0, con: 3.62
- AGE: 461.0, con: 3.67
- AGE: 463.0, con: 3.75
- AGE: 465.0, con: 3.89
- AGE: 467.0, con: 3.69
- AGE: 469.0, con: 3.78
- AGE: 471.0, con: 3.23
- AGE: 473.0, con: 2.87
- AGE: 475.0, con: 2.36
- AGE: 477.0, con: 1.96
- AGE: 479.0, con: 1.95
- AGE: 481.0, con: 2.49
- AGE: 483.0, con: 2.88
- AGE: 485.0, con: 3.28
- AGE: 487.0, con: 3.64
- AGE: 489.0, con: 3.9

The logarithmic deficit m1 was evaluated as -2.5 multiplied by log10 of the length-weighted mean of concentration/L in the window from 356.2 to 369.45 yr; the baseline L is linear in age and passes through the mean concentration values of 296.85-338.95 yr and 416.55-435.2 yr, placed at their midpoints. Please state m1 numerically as 0.250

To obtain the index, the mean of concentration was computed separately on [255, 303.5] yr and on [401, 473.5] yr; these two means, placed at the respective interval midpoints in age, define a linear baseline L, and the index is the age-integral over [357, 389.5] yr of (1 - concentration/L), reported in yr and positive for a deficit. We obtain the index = 6.9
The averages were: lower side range 2.58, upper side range 3.39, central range 2.41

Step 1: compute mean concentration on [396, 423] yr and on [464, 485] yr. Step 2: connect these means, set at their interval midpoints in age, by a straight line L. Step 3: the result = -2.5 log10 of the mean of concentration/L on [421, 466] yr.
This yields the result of -0.20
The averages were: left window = 2.98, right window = 2.93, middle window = 3.55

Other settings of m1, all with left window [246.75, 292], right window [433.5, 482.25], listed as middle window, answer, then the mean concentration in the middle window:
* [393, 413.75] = 0.07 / 2.89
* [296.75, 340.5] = -0.14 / 3.04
